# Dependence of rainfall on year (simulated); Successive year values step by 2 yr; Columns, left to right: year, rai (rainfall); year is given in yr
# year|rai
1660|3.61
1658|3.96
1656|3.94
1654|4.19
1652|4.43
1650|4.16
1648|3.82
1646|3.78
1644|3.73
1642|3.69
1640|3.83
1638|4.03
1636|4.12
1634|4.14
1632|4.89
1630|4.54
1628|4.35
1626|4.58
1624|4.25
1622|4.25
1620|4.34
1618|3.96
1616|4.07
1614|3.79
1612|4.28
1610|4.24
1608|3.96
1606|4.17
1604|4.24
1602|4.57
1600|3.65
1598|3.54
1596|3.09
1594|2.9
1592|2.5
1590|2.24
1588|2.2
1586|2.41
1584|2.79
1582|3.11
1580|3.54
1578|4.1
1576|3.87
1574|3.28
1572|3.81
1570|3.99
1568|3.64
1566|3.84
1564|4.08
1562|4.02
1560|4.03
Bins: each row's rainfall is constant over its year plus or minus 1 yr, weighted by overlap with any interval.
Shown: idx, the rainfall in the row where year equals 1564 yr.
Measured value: 4.08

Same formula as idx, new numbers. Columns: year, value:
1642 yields 3.69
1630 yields 4.54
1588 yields 2.2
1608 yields 3.96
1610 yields 4.24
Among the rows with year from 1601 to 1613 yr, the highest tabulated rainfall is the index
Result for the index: 4.57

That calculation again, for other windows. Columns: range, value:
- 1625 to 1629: 4.58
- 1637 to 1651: 4.16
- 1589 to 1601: 3.65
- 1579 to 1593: 3.54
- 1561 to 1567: 4.08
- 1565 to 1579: 4.1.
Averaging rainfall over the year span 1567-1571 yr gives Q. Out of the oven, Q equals 3.82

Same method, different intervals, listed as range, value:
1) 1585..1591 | 2.28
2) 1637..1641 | 3.93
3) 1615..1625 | 4.17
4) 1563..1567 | 3.96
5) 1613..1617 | 3.93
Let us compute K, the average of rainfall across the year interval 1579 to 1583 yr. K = 3.33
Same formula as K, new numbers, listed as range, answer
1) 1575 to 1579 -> 3.98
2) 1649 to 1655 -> 4.26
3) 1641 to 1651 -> 3.84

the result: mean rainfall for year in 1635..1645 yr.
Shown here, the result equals 3.88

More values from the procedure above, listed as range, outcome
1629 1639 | 4.34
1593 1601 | 3.29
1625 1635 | 4.5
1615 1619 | 4.02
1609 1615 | 4.1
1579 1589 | 2.81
